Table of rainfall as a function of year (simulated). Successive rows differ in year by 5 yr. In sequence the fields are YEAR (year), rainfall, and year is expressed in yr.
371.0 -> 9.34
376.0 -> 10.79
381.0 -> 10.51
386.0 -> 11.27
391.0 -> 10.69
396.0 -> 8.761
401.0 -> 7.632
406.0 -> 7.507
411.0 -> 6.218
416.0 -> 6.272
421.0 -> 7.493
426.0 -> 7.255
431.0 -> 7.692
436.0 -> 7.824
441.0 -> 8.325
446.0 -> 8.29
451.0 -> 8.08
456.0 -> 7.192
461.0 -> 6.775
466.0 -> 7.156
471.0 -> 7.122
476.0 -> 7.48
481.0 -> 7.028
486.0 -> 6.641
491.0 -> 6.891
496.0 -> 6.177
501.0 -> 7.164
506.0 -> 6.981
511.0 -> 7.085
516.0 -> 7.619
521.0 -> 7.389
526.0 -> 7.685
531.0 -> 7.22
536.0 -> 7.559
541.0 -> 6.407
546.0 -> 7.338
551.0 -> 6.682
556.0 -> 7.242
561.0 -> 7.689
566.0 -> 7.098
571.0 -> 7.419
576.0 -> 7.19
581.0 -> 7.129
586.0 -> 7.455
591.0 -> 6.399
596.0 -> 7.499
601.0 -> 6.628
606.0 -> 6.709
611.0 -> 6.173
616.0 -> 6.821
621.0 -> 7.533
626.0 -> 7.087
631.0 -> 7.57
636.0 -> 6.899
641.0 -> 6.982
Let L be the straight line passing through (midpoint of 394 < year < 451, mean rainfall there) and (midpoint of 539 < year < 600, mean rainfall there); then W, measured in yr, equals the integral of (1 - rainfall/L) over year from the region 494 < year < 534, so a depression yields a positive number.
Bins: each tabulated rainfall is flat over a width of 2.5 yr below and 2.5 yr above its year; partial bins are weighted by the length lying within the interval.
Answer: 0.6 yr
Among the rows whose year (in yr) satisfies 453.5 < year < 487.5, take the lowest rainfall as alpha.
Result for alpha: 6.641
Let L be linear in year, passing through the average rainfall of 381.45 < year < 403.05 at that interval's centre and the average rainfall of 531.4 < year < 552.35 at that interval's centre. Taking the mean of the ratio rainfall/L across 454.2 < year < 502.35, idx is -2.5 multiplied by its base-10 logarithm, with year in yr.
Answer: 0.175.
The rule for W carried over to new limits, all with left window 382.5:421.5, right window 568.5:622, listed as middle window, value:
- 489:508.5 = 2.2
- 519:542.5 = 0.5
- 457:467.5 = 1.2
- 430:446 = 0.1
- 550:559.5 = 0.2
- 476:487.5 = 1.2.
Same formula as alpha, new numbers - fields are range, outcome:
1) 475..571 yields 6.177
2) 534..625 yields 6.173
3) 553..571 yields 7.098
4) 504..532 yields 6.981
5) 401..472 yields 6.218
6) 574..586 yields 7.129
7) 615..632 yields 6.821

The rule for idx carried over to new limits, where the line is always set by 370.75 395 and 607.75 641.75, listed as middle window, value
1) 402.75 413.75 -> 0.420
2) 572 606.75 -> 0.072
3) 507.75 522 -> 0.172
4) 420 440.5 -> 0.273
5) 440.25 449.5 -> 0.163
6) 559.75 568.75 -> 0.076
